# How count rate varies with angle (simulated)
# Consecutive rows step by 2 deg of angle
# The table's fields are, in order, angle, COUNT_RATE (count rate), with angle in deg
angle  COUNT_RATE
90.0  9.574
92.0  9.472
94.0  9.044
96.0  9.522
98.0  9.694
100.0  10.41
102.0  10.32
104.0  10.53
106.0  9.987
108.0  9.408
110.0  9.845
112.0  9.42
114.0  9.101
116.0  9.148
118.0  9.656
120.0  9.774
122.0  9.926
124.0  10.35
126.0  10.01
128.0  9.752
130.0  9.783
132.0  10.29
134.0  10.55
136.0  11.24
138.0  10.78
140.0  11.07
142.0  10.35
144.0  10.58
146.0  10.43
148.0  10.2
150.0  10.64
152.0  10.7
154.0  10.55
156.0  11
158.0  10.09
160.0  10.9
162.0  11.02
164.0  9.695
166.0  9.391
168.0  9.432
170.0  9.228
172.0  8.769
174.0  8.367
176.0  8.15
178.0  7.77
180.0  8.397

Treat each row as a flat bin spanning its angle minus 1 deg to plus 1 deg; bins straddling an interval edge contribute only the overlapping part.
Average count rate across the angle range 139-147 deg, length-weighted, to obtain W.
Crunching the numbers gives 10.6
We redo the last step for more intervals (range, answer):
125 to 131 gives 9.85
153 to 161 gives 10.6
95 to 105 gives 10.1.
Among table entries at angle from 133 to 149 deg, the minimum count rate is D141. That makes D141 10.2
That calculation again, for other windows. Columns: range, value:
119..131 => 9.752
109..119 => 9.101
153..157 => 10.55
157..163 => 10.09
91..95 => 9.044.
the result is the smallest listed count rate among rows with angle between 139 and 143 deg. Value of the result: 10.35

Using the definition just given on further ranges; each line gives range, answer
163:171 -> 9.228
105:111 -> 9.408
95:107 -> 9.522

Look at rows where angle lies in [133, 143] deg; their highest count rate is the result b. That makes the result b 11.24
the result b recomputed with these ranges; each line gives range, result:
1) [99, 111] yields 10.53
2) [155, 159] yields 11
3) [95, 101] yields 10.41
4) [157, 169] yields 11.02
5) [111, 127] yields 10.35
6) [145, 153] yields 10.7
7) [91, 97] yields 9.522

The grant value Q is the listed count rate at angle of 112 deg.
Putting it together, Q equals 9.42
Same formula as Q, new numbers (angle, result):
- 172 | 8.769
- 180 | 8.397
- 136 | 11.24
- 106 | 9.987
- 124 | 10.35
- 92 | 9.472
